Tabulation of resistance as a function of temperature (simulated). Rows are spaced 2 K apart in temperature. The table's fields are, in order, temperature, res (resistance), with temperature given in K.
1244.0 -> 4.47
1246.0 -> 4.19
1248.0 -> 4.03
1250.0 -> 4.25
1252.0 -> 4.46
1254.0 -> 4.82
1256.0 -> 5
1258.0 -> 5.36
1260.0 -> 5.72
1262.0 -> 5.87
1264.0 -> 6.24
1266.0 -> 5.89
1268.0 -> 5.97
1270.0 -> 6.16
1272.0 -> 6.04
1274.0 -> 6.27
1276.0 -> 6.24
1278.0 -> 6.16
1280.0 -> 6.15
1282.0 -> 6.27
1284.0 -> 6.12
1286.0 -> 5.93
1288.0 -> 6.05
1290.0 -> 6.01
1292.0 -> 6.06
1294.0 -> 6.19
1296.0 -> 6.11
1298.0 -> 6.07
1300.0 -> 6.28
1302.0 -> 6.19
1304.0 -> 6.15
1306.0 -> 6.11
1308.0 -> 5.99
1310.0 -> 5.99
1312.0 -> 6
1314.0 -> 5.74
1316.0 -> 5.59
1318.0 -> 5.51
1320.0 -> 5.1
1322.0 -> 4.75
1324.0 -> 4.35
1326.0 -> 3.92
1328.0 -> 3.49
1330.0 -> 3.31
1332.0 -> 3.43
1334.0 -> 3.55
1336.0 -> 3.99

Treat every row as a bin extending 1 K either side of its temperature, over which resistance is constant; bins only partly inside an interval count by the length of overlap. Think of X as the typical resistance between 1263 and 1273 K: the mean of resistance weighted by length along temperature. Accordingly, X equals 6.06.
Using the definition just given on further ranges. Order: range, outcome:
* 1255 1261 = 5.36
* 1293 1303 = 6.17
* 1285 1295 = 6.05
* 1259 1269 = 5.94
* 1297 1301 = 6.18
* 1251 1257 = 4.76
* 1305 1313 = 6.02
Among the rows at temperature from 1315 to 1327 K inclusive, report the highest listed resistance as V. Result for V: 5.59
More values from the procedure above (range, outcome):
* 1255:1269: 6.24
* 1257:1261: 5.72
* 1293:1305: 6.28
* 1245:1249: 4.19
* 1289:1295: 6.19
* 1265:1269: 5.97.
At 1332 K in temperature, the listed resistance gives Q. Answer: 3.43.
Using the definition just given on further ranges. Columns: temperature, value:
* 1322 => 4.75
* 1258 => 5.36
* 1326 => 3.92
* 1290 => 6.01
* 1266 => 5.89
